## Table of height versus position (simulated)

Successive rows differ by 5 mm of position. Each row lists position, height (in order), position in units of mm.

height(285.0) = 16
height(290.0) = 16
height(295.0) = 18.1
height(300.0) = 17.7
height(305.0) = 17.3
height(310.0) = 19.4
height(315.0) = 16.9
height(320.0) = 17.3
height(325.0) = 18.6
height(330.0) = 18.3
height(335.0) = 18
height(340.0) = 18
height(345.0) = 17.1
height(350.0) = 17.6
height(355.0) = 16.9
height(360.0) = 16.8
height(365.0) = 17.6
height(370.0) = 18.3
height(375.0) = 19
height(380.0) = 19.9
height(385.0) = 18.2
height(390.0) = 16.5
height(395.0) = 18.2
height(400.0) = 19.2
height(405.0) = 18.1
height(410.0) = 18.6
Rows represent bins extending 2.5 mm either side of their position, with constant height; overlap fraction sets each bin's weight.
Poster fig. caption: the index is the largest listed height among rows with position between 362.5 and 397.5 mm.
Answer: 19.9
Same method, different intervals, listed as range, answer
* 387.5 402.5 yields 19.2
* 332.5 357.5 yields 18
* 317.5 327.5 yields 18.6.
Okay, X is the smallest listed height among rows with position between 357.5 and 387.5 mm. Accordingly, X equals 16.8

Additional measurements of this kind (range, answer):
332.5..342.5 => 18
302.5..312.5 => 17.3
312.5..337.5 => 16.9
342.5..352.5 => 17.1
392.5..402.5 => 18.2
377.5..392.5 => 16.5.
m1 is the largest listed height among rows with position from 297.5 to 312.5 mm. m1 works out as 19.4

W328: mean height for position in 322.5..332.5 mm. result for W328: 18.4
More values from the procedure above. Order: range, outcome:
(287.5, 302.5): 17.3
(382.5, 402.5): 18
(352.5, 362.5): 16.9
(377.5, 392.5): 18.2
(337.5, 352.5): 17.6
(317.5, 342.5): 18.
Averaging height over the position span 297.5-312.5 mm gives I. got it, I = 18.1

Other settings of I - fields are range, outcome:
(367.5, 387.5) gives 18.9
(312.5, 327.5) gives 17.6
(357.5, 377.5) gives 17.9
